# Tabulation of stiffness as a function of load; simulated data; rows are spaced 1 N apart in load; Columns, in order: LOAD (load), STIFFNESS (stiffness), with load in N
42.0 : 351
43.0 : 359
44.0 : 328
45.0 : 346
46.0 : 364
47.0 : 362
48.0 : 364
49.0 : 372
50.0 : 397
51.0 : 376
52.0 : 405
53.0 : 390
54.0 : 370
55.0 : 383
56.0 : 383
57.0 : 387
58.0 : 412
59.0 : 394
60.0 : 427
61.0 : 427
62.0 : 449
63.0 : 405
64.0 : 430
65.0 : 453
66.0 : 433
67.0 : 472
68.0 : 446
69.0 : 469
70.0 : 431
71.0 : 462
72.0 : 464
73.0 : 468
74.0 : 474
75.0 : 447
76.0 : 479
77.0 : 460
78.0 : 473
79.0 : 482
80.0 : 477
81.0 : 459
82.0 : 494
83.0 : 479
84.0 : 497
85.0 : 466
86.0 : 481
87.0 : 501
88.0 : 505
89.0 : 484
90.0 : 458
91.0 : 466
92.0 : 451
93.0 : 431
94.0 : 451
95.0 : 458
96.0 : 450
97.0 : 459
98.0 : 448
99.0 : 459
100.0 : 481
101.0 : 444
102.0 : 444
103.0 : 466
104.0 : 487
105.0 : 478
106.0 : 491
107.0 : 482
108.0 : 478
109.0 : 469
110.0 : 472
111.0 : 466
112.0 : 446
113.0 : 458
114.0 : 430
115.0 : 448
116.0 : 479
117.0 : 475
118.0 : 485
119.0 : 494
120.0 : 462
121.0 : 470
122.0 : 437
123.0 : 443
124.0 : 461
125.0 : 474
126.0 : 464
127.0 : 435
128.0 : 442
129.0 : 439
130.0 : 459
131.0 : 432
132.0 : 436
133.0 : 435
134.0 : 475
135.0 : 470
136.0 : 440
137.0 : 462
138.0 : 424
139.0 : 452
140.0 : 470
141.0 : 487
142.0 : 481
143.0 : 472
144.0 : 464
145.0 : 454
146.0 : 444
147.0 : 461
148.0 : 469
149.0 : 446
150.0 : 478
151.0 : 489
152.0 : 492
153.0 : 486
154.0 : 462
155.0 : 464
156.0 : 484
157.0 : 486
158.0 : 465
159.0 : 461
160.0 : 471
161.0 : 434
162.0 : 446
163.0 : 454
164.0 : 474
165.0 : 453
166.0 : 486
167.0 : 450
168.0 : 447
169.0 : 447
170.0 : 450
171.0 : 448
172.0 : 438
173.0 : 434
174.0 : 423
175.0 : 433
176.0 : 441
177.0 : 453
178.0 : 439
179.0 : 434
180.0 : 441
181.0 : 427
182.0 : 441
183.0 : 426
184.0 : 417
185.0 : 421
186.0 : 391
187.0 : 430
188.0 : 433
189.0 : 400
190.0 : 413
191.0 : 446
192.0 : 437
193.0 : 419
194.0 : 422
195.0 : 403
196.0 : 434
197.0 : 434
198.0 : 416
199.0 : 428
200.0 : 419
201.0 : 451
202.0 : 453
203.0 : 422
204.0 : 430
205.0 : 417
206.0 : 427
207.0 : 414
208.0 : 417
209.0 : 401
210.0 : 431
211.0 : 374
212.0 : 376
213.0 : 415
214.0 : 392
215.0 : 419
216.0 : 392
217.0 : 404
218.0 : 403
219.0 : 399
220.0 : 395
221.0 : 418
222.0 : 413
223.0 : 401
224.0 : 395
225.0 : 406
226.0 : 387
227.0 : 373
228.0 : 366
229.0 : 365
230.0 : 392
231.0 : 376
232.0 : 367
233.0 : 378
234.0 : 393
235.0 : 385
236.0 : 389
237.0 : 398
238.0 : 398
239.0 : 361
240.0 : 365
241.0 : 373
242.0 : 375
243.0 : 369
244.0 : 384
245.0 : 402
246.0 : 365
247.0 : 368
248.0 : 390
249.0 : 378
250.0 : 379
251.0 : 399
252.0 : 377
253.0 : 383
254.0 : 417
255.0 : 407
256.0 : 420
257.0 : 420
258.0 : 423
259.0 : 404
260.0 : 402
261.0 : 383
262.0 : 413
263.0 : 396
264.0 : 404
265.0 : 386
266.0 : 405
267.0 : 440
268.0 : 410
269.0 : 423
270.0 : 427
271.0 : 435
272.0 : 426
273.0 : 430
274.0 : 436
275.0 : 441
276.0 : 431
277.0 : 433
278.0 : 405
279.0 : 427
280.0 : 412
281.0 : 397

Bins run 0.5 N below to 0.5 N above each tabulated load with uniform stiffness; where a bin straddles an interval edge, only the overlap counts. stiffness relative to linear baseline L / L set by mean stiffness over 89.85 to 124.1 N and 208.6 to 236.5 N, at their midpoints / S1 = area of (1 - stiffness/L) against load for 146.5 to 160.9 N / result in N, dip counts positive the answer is -1.2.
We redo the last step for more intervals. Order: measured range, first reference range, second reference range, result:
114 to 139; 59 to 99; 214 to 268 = -0.9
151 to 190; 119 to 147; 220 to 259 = -1.3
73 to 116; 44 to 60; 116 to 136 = -4.4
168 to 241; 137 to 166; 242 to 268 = 3.0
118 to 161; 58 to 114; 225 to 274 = -2.2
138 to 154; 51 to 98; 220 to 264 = -1.7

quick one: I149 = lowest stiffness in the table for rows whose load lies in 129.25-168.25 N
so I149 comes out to 424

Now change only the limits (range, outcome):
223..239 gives 361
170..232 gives 365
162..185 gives 417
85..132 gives 430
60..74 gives 405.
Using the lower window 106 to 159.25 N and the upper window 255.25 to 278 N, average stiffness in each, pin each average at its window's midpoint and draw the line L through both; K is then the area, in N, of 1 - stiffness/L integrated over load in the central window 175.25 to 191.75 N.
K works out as 0.63 N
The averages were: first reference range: 463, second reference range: 417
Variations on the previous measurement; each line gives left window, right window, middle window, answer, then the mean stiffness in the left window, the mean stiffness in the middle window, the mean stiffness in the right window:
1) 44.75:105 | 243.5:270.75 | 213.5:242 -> 1.26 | 442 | 389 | 401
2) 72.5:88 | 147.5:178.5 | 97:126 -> 0.28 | 477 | 465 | 458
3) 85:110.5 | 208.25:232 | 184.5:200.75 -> -0.43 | 468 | 422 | 395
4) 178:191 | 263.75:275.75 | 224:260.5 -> 3.10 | 424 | 387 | 422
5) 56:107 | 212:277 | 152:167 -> -1.30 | 458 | 466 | 398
